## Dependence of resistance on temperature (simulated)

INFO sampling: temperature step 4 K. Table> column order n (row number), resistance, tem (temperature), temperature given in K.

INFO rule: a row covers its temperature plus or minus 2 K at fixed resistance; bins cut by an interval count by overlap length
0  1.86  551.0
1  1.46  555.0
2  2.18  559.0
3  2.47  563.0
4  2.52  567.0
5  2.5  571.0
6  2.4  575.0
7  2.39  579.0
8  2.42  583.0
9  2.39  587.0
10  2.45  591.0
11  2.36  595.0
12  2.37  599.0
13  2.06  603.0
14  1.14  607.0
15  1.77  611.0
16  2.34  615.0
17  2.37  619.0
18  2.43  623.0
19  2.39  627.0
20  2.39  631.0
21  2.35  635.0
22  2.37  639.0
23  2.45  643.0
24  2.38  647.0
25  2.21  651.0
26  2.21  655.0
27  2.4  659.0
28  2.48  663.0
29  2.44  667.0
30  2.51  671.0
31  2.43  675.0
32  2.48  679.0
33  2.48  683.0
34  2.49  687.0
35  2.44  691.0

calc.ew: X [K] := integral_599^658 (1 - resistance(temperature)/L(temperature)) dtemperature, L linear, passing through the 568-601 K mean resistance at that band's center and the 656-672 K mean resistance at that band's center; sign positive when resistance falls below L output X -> 5.2 K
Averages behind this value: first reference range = 2.41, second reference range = 2.44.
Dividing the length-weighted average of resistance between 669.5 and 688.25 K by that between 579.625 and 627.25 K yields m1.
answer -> 1.12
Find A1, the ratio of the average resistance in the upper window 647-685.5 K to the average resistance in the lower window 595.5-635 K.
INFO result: 1.11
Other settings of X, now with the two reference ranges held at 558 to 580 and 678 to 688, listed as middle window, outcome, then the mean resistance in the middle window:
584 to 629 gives 4.57 K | 2.19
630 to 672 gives 1.50 K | 2.38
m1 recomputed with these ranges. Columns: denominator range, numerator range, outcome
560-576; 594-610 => 0.79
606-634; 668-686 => 1.14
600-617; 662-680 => 1.33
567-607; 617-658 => 1.02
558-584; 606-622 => 0.82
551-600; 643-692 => 1.05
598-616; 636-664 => 1.25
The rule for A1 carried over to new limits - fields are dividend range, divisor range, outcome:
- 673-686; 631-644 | 1.03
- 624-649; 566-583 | 0.98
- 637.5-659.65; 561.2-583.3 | 0.95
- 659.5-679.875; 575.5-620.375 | 1.12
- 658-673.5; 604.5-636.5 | 1.15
